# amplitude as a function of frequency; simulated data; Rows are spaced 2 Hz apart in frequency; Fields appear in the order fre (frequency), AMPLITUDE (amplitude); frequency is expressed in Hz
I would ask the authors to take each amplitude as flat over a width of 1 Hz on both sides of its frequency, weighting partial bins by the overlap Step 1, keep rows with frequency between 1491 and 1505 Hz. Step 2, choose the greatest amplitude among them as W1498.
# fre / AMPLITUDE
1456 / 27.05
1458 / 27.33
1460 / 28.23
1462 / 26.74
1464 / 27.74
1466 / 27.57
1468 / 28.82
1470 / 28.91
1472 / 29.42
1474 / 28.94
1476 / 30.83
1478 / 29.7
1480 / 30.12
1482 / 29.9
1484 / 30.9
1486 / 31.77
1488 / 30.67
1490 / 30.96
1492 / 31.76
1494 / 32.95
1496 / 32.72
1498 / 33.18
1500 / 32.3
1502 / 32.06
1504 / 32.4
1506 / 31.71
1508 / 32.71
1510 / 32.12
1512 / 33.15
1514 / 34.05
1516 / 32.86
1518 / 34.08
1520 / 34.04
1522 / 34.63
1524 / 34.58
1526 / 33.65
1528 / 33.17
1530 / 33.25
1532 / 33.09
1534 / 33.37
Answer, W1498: 33.18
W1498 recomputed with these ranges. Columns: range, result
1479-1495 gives 32.95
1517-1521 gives 34.08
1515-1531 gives 34.63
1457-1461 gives 28.23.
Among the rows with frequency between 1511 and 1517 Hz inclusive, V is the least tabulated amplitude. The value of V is 32.86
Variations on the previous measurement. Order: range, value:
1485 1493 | 30.67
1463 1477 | 27.57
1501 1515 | 31.71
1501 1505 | 32.06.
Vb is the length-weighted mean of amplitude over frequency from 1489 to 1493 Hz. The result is 31.4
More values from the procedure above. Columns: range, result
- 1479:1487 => 30.7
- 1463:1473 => 28.5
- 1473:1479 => 29.8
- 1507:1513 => 32.7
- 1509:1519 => 33.3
